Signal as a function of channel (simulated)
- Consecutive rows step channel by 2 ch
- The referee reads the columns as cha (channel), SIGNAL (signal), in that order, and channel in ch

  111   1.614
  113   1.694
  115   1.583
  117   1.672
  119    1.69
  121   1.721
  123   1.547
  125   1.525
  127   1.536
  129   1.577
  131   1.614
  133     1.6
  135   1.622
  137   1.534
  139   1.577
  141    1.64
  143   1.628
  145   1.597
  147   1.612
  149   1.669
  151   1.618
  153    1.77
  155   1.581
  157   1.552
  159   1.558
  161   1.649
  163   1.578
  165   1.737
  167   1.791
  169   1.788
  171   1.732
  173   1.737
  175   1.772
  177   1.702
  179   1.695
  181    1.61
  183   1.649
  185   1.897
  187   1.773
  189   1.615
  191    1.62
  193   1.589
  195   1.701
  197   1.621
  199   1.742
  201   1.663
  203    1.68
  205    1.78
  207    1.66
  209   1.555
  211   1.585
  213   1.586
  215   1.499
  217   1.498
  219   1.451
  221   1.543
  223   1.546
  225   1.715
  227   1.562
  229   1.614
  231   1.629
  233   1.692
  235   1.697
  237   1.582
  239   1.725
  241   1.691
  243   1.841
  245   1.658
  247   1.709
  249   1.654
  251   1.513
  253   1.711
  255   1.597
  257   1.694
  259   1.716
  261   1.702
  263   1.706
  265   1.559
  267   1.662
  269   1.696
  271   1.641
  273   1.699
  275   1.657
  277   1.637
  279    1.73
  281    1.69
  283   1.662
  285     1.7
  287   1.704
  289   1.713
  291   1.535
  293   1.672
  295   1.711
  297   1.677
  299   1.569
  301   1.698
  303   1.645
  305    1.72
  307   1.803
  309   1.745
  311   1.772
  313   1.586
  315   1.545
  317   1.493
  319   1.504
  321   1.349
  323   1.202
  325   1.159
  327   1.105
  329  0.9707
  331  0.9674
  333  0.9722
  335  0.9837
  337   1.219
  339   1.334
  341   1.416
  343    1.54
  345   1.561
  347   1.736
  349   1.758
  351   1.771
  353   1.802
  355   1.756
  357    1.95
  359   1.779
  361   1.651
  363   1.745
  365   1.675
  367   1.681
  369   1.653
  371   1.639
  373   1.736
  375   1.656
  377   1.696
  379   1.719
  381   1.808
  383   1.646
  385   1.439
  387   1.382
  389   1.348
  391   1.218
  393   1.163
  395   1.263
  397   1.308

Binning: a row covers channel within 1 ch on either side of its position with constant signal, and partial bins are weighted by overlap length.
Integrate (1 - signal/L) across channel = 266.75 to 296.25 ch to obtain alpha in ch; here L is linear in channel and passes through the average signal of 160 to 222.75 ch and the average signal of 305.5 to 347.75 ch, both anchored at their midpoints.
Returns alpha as -4.0 ch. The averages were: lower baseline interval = 1.66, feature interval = 1.67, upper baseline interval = 1.38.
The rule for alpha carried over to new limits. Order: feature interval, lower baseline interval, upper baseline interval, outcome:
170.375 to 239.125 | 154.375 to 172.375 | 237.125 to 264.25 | 1.1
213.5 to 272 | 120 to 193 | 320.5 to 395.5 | -2.1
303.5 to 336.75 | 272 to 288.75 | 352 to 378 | 6.5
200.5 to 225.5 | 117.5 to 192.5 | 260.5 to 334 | 0.3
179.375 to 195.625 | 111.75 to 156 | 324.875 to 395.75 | -0.9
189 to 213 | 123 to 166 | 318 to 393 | -1.1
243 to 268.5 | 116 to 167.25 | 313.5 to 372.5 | -2.0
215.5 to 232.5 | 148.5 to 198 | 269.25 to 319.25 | 1.0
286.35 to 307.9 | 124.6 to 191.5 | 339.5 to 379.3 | 0.0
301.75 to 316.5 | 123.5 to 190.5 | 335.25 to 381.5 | -0.3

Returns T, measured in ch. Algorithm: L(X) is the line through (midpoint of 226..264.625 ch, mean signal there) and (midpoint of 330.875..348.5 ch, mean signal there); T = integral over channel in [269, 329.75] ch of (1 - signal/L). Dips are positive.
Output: -4.2 ch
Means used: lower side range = 1.67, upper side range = 1.33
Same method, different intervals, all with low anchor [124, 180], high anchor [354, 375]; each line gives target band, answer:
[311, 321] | 1.0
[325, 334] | 3.6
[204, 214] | 0.2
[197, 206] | -0.2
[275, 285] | 0.1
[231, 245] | -0.2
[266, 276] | 0.1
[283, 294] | 0.2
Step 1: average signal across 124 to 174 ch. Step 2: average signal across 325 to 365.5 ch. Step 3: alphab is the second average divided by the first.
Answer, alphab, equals 0.90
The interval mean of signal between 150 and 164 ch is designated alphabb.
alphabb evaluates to 1.62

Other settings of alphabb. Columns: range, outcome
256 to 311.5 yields 1.68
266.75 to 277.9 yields 1.67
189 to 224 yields 1.61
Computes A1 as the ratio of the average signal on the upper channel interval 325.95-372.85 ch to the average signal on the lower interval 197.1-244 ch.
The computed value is 0.93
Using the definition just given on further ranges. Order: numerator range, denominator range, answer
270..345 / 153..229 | 0.91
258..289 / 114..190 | 1.02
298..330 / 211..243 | 0.93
